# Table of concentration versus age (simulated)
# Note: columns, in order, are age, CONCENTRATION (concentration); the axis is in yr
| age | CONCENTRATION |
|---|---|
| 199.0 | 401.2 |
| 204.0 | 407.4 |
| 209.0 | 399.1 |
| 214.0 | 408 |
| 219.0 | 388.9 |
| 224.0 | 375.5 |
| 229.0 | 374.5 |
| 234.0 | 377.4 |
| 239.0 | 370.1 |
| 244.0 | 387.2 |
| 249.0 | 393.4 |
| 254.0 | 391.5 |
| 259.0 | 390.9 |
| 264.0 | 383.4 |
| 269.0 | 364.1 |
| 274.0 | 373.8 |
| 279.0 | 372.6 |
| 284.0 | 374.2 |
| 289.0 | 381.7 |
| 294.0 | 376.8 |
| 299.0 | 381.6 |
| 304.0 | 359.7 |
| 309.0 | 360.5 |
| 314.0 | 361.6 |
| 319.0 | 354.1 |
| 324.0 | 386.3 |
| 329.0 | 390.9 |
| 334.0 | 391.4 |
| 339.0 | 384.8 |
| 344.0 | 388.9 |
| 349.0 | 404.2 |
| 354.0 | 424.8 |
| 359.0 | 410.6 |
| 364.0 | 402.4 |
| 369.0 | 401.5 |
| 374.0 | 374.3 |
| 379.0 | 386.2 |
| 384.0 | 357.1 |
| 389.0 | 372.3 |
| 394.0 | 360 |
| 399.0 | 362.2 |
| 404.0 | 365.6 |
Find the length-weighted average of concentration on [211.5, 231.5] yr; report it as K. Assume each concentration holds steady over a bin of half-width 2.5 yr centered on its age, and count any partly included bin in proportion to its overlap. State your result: 387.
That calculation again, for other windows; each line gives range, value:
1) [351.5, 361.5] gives 418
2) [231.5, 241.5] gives 374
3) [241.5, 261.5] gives 391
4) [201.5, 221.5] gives 401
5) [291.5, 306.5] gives 373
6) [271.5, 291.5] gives 376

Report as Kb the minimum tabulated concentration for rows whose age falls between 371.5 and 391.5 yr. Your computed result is 357.1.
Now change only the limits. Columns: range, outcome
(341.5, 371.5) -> 388.9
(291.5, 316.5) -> 359.7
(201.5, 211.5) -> 399.1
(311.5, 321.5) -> 354.1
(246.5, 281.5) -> 364.1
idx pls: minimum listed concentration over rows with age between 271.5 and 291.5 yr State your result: 372.6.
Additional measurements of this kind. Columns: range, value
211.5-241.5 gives 370.1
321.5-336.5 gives 386.3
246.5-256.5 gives 391.5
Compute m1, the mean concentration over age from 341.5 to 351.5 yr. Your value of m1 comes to 397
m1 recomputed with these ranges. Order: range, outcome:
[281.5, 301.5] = 379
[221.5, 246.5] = 377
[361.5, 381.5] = 391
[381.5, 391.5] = 365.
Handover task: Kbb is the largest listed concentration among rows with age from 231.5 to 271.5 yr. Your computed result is 393.4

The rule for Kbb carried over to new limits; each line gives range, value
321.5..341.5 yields 391.4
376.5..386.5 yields 386.2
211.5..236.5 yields 408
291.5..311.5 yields 381.6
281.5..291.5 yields 381.7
